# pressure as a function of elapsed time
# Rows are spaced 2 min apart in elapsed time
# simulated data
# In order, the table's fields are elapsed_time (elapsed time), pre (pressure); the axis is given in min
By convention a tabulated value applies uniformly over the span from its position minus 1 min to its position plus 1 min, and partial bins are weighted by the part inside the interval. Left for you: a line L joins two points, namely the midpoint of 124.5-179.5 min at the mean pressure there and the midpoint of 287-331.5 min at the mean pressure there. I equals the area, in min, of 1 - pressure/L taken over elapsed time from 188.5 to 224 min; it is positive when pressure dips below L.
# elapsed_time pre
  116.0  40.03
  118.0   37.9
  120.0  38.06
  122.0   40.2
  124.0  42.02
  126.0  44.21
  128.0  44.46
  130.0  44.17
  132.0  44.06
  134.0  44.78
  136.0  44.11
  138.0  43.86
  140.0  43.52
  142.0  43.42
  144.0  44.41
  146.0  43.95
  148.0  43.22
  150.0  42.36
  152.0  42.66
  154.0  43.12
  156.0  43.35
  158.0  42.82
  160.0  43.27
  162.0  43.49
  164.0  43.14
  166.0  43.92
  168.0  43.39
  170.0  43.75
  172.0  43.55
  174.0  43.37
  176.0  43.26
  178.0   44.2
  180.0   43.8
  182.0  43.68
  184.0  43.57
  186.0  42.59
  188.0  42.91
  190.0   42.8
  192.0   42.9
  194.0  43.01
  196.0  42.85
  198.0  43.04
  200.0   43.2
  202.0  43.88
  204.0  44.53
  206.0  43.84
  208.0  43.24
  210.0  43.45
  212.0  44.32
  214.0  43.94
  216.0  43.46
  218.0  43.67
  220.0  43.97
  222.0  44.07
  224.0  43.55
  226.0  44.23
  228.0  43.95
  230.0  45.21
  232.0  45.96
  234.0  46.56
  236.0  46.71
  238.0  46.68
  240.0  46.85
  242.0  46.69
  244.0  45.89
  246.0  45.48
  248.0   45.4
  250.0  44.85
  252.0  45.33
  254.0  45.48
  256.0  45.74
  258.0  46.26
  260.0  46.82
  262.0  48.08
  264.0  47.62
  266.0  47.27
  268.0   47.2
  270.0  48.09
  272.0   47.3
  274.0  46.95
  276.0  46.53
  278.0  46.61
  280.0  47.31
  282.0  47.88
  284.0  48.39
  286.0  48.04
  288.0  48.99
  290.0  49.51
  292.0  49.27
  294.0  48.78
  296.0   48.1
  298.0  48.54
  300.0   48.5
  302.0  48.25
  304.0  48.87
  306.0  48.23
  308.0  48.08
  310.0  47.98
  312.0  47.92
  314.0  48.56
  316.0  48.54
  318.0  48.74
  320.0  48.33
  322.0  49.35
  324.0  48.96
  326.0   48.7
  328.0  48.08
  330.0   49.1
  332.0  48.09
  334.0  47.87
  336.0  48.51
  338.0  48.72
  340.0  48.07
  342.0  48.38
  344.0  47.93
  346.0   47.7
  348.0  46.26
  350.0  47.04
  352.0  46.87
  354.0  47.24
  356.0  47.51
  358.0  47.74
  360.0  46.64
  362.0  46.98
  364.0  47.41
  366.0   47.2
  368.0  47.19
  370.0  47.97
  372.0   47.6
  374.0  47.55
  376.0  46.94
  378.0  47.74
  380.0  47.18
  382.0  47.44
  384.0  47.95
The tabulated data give 1.41 min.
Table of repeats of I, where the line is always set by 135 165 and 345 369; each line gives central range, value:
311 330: -0.9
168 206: 0.6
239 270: -0.8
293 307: -0.7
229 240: -0.3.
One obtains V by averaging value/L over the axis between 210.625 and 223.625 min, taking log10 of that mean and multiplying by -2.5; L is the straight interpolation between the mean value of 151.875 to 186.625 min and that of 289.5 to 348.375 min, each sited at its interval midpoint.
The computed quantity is 0.03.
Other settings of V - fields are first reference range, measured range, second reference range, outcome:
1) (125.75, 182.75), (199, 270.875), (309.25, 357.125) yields 0.008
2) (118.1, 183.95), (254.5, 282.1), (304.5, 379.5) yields -0.023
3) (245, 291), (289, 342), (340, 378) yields -0.030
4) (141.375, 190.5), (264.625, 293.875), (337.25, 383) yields -0.049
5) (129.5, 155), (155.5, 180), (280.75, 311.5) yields 0.024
